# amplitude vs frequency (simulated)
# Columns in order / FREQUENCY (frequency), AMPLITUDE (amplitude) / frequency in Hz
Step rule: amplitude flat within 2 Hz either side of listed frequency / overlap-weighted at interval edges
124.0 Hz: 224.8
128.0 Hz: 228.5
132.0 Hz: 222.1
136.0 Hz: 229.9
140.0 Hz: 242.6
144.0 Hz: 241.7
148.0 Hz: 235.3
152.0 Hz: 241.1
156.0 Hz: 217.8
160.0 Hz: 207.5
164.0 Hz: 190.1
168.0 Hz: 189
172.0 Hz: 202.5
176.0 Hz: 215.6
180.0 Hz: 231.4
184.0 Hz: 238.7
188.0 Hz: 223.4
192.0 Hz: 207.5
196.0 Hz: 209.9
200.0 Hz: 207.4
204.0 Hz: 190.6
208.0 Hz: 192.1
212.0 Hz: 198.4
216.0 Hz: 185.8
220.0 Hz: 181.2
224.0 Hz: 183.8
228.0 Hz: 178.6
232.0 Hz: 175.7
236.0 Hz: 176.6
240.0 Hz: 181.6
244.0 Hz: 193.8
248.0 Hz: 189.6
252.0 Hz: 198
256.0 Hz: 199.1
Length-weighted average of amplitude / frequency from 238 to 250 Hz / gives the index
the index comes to 188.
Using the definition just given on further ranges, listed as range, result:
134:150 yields 237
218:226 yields 182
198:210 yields 197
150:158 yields 229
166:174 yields 196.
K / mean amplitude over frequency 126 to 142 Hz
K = 231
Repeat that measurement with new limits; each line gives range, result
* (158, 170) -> 196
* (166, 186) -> 215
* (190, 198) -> 209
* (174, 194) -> 223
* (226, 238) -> 177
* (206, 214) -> 195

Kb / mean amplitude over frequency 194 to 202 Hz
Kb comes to 209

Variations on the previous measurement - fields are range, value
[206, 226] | 188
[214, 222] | 184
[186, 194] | 215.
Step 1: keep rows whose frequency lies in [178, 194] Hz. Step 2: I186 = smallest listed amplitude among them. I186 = 207.5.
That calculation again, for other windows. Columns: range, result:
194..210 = 190.6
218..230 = 178.6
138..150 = 235.3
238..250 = 181.6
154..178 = 189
